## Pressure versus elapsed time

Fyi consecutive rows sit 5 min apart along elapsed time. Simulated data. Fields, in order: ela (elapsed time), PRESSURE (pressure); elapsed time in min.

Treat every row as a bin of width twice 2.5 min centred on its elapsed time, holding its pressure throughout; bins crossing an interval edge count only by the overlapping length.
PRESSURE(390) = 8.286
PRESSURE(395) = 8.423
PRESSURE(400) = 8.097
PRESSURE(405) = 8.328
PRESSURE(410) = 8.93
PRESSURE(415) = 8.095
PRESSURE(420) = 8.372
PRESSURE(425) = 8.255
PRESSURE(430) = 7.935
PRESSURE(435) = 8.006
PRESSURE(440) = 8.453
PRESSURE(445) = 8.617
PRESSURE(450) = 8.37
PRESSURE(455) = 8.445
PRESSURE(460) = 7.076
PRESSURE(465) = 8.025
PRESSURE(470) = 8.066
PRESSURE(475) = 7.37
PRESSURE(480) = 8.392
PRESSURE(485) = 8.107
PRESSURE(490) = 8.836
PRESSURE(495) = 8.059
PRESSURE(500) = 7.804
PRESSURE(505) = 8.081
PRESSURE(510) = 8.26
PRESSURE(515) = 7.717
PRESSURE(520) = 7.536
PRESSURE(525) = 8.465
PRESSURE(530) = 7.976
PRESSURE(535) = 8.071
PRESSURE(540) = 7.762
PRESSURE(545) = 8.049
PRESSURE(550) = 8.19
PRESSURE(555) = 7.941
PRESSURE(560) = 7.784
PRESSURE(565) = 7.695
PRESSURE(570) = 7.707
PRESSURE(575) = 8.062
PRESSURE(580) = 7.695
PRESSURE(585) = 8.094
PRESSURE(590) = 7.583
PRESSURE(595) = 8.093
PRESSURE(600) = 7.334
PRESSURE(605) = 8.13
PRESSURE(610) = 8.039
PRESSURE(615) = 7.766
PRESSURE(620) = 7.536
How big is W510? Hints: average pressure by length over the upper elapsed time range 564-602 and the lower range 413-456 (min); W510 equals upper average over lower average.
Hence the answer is 0.94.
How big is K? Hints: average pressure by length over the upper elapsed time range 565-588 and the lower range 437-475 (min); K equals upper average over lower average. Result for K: 0.97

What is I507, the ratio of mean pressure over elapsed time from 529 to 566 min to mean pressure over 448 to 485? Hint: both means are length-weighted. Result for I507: 1.00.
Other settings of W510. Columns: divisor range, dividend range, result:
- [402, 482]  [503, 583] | 0.97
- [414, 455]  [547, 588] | 0.95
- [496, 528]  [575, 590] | 0.99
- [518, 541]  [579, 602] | 0.97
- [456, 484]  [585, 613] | 1.00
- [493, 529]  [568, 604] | 0.98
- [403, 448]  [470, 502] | 0.97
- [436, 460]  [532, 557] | 0.96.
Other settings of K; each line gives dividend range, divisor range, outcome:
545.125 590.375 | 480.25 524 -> 0.98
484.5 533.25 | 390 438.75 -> 0.98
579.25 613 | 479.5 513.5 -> 0.96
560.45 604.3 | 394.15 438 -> 0.94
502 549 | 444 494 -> 0.99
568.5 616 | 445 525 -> 0.98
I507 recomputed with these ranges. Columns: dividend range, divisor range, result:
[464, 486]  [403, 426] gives 0.95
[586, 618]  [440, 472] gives 0.96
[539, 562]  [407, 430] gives 0.95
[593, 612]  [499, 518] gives 0.99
